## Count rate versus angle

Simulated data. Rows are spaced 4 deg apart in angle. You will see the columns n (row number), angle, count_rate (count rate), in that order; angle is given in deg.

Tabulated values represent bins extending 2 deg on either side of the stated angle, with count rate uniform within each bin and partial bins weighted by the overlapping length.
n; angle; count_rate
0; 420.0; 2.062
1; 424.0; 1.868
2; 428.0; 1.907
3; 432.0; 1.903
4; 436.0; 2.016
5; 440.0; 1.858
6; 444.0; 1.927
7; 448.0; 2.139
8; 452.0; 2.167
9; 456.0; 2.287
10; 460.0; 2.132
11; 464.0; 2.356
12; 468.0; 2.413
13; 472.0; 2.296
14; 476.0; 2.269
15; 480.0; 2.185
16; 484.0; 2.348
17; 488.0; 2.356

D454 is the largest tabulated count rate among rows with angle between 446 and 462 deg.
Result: 2.287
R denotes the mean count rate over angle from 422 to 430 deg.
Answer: 1.89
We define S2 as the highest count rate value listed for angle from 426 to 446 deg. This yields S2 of 2.016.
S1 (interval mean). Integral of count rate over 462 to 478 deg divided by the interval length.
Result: 2.33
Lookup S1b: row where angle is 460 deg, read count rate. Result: 2.132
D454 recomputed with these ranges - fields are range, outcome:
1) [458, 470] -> 2.413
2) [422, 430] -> 1.907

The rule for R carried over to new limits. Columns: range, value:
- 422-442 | 1.91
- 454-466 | 2.26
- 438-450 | 1.97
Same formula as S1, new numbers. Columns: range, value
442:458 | 2.13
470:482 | 2.25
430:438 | 1.96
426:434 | 1.91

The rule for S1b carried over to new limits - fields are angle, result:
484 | 2.348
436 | 2.016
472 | 2.296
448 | 2.139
